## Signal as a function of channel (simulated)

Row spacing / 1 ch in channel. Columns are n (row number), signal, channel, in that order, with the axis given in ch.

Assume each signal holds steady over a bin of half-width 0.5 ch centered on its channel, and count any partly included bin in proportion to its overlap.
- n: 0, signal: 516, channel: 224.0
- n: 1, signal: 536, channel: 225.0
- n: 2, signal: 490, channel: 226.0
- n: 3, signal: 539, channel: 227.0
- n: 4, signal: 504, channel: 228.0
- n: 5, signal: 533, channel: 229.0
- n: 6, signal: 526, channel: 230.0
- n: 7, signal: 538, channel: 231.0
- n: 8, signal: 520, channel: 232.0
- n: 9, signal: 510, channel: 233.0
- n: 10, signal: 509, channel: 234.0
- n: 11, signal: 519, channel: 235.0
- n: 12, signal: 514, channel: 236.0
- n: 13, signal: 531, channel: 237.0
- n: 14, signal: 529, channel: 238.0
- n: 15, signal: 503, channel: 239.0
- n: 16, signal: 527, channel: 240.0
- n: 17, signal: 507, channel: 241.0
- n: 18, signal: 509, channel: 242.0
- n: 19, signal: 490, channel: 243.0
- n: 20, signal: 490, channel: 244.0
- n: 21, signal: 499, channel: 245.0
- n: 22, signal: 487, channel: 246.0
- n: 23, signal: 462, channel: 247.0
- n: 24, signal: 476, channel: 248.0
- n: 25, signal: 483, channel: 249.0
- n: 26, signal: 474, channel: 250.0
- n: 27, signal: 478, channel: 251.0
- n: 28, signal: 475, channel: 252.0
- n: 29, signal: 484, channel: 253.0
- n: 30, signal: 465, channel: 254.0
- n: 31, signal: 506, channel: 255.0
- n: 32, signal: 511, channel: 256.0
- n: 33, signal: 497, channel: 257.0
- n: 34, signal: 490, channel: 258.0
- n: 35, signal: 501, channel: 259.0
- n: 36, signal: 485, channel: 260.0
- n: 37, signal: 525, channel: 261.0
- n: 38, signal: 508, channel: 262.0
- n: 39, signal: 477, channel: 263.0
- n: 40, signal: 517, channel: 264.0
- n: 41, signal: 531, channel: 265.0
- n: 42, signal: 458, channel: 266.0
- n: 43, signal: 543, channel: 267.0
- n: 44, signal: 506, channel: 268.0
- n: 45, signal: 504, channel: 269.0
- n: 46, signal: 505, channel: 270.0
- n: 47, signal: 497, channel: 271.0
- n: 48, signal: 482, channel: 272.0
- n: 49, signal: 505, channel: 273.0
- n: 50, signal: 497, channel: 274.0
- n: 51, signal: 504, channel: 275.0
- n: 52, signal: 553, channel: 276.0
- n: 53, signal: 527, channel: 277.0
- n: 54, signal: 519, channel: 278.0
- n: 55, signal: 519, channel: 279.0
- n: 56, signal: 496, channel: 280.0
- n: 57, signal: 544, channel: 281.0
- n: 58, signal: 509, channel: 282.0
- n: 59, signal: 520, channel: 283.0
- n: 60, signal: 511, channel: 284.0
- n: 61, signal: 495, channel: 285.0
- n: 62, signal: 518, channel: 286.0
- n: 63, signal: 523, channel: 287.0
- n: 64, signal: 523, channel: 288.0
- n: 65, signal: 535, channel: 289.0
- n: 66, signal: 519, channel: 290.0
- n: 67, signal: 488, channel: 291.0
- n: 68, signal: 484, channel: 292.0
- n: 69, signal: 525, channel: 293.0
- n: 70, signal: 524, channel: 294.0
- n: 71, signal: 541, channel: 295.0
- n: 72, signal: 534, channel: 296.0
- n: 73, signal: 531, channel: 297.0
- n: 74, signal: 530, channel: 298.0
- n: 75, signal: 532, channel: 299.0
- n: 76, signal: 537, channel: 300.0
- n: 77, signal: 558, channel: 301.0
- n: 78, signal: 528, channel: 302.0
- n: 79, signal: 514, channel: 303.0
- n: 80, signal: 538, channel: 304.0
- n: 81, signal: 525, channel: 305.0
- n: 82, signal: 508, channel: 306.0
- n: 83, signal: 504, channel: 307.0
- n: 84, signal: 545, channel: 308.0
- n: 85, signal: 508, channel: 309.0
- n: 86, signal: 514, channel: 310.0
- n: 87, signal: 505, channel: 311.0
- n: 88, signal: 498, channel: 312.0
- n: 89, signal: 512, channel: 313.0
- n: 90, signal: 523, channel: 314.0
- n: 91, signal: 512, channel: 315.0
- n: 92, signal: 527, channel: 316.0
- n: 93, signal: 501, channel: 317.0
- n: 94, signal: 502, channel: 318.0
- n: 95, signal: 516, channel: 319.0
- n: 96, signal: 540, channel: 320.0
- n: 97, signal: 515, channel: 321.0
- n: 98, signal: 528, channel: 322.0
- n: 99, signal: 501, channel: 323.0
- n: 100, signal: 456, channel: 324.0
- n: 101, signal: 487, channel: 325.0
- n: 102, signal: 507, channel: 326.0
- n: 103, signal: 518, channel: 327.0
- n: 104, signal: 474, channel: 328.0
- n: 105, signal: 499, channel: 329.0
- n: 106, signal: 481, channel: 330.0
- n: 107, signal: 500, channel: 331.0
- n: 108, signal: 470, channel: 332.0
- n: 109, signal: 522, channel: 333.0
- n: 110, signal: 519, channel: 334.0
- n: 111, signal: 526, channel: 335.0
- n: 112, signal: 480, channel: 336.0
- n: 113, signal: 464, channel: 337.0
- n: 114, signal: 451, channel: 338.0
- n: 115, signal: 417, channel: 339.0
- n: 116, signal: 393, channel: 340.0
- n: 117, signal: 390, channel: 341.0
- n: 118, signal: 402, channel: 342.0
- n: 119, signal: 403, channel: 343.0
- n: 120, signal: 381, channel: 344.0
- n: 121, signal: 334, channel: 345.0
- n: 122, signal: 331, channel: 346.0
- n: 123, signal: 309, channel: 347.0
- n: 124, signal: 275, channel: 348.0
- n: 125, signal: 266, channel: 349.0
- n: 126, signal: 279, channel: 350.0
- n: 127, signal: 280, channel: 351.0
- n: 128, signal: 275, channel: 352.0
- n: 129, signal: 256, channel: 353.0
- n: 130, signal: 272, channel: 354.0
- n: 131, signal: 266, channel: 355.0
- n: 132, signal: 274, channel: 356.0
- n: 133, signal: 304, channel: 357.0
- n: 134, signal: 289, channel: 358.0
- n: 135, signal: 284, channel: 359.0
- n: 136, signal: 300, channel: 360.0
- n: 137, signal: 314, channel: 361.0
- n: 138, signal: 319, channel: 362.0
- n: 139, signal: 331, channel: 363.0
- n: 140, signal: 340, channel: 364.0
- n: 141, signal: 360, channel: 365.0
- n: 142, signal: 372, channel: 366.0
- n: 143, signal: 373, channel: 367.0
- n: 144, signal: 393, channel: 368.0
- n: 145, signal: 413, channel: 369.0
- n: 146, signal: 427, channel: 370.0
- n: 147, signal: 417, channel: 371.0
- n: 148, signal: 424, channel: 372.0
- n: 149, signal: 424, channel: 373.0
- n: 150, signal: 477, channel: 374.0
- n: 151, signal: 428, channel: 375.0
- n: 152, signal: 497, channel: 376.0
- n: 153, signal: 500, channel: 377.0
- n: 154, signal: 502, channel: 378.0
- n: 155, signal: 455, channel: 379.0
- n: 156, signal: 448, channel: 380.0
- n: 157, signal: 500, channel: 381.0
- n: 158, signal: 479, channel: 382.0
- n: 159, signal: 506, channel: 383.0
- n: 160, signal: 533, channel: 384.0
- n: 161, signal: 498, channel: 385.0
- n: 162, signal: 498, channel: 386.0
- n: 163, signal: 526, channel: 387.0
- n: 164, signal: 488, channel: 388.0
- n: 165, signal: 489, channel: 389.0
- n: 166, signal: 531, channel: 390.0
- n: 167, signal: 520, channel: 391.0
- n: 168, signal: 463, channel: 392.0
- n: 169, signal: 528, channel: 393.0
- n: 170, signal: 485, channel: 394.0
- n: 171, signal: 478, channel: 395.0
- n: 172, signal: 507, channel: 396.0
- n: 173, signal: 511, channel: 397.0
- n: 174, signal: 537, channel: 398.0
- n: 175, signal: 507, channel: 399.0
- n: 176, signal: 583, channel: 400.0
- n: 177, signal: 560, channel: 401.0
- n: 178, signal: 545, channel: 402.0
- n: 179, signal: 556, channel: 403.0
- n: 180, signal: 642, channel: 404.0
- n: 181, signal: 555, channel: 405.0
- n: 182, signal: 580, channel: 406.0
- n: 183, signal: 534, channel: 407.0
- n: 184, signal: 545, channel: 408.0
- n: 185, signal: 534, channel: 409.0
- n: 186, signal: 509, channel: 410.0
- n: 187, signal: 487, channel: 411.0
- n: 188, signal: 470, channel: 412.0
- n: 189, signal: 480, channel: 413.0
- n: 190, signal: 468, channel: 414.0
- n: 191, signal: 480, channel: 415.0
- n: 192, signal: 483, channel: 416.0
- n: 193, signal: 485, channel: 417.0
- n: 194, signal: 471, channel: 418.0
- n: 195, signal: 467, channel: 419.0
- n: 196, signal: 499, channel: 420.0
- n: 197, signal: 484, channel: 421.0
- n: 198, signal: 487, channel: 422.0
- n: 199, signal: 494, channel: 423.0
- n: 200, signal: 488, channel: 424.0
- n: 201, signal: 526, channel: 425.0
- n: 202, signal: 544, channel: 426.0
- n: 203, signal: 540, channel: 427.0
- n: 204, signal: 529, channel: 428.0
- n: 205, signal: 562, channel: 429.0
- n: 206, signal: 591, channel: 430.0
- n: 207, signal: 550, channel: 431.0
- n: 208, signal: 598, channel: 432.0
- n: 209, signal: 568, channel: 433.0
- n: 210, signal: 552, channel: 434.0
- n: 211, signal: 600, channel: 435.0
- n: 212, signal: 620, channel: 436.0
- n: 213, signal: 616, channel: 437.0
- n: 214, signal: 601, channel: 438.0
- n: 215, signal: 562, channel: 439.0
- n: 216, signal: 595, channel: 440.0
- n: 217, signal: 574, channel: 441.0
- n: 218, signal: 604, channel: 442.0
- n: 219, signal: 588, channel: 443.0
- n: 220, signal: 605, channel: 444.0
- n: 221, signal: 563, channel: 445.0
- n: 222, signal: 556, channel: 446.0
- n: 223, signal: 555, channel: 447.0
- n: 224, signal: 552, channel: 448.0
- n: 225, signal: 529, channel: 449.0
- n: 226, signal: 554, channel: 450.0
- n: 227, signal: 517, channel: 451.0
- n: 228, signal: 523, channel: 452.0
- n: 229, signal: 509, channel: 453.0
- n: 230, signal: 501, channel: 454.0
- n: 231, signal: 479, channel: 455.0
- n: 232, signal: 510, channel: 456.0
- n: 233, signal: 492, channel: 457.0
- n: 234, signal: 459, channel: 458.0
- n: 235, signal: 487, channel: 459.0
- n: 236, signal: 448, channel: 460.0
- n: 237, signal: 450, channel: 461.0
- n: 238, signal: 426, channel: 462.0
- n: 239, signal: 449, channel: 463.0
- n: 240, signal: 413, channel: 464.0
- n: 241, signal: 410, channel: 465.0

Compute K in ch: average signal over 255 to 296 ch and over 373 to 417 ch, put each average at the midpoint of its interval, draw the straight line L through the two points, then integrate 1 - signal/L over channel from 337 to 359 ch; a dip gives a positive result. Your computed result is 7.8 ch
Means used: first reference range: 511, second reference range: 508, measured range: 328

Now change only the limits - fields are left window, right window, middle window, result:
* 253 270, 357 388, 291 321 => -3.3 ch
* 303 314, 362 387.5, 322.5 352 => 3.9 ch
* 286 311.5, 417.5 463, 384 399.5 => 0.7 ch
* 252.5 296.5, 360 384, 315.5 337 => -1.8 ch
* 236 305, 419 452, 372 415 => 2.8 ch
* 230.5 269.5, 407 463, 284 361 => 8.4 ch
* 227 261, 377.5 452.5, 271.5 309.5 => -0.8 ch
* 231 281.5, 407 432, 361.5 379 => 3.3 ch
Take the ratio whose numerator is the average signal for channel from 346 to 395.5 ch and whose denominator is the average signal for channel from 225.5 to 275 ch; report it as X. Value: 0.80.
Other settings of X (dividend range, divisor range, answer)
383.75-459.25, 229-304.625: 1.04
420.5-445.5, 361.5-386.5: 1.29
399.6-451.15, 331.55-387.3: 1.37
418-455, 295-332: 1.07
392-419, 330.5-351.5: 1.30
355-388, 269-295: 0.80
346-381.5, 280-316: 0.69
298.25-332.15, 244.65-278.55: 1.03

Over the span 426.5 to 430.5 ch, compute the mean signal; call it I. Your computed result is 556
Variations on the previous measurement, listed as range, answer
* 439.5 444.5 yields 593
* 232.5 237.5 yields 517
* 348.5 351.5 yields 275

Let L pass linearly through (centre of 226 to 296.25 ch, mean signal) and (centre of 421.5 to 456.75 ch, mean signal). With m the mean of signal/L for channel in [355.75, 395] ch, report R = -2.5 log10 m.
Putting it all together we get 0.24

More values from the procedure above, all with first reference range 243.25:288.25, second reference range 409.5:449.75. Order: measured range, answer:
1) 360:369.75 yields 0.419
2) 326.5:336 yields 0.035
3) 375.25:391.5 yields 0.066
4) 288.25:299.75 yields -0.031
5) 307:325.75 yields 0.006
